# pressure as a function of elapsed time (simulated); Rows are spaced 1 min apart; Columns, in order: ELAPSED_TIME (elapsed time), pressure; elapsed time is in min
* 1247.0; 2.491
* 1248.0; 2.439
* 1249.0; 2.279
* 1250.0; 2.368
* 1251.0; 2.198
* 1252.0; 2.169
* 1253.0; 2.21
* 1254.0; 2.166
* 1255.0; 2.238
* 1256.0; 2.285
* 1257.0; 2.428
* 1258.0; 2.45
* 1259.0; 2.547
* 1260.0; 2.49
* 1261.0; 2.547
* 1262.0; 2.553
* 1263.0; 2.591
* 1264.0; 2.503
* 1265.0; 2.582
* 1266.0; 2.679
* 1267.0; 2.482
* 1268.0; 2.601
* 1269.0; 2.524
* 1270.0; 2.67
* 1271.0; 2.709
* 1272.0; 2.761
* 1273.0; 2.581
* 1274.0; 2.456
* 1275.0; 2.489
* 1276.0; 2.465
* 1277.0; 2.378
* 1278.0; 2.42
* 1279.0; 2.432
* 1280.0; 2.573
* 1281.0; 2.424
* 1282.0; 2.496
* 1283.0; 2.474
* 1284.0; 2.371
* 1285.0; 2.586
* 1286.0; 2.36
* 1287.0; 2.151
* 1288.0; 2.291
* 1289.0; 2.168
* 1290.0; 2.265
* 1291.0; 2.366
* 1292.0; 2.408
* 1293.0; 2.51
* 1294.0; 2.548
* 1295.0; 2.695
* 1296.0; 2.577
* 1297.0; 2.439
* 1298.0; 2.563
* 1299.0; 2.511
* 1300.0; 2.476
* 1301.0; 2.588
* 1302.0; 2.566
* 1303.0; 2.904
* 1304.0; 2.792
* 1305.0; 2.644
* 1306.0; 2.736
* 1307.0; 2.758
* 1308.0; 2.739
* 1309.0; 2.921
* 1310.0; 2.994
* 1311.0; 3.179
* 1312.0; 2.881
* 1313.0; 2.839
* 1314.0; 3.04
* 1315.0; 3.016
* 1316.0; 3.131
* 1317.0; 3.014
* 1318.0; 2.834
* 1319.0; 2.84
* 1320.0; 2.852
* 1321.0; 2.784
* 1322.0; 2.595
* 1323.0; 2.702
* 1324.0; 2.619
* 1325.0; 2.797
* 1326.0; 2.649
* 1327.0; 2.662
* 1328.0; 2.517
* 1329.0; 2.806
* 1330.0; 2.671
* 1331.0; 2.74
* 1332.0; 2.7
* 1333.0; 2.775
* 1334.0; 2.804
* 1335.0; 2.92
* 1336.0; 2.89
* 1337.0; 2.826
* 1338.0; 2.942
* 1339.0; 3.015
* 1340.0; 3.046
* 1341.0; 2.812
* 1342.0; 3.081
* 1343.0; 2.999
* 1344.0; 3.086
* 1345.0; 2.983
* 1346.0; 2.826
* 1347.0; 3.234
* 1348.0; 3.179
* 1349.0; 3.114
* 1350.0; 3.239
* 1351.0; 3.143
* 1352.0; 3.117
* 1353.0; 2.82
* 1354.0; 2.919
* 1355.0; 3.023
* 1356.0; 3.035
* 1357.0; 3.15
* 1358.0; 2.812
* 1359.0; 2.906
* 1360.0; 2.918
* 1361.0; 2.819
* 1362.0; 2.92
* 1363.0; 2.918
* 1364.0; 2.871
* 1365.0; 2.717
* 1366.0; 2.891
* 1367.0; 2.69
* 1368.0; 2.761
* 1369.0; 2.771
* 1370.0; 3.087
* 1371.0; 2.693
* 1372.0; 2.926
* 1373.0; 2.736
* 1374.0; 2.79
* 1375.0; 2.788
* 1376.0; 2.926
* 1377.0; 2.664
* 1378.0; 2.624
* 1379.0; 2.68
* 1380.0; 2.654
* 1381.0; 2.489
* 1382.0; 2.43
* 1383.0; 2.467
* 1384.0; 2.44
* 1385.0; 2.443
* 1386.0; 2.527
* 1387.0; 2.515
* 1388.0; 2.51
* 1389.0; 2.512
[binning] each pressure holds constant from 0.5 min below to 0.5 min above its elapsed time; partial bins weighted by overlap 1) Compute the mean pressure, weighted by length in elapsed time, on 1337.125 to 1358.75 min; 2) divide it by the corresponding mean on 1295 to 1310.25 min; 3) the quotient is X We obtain 1.1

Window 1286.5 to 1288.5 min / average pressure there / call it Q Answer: 2.22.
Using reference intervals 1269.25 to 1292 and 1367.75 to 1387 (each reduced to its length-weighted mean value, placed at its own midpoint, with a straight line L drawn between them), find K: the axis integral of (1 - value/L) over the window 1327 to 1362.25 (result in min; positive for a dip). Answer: -4.55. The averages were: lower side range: 2.45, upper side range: 2.67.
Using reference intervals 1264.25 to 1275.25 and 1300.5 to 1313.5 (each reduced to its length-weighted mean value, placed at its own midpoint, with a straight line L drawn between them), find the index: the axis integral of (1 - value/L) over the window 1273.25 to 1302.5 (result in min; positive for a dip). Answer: 2.7 min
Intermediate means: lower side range 2.59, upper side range 2.81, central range 2.45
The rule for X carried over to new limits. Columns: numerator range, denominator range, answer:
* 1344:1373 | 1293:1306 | 1.13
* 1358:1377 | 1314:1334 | 1.02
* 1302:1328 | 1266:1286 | 1.12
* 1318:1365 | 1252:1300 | 1.17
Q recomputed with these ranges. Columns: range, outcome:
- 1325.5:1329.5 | 2.66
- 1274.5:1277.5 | 2.44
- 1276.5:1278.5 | 2.4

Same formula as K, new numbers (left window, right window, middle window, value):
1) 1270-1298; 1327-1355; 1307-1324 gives -1.0 min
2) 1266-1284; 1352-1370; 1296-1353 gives -2.3 min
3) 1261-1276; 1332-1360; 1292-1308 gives 0.7 min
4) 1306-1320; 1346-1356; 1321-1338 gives 1.4 min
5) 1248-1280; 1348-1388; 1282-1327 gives -1.1 min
